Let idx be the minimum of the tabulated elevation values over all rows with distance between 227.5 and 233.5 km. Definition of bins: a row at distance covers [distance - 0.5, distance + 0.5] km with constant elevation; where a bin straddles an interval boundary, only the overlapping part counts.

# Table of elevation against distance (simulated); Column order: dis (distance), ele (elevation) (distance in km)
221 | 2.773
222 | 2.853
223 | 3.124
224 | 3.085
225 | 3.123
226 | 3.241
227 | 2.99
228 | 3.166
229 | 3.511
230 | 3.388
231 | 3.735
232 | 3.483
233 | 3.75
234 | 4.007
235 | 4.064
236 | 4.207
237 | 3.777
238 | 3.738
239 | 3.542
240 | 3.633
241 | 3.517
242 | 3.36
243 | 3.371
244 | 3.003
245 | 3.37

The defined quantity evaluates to 3.166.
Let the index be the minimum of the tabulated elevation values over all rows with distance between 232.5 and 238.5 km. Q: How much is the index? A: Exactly 3.738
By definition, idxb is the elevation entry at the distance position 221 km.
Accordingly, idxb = 2.773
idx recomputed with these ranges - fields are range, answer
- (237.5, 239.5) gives 3.542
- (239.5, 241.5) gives 3.517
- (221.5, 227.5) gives 2.853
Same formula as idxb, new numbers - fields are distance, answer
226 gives 3.241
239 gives 3.542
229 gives 3.511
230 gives 3.388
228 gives 3.166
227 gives 2.99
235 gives 4.064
